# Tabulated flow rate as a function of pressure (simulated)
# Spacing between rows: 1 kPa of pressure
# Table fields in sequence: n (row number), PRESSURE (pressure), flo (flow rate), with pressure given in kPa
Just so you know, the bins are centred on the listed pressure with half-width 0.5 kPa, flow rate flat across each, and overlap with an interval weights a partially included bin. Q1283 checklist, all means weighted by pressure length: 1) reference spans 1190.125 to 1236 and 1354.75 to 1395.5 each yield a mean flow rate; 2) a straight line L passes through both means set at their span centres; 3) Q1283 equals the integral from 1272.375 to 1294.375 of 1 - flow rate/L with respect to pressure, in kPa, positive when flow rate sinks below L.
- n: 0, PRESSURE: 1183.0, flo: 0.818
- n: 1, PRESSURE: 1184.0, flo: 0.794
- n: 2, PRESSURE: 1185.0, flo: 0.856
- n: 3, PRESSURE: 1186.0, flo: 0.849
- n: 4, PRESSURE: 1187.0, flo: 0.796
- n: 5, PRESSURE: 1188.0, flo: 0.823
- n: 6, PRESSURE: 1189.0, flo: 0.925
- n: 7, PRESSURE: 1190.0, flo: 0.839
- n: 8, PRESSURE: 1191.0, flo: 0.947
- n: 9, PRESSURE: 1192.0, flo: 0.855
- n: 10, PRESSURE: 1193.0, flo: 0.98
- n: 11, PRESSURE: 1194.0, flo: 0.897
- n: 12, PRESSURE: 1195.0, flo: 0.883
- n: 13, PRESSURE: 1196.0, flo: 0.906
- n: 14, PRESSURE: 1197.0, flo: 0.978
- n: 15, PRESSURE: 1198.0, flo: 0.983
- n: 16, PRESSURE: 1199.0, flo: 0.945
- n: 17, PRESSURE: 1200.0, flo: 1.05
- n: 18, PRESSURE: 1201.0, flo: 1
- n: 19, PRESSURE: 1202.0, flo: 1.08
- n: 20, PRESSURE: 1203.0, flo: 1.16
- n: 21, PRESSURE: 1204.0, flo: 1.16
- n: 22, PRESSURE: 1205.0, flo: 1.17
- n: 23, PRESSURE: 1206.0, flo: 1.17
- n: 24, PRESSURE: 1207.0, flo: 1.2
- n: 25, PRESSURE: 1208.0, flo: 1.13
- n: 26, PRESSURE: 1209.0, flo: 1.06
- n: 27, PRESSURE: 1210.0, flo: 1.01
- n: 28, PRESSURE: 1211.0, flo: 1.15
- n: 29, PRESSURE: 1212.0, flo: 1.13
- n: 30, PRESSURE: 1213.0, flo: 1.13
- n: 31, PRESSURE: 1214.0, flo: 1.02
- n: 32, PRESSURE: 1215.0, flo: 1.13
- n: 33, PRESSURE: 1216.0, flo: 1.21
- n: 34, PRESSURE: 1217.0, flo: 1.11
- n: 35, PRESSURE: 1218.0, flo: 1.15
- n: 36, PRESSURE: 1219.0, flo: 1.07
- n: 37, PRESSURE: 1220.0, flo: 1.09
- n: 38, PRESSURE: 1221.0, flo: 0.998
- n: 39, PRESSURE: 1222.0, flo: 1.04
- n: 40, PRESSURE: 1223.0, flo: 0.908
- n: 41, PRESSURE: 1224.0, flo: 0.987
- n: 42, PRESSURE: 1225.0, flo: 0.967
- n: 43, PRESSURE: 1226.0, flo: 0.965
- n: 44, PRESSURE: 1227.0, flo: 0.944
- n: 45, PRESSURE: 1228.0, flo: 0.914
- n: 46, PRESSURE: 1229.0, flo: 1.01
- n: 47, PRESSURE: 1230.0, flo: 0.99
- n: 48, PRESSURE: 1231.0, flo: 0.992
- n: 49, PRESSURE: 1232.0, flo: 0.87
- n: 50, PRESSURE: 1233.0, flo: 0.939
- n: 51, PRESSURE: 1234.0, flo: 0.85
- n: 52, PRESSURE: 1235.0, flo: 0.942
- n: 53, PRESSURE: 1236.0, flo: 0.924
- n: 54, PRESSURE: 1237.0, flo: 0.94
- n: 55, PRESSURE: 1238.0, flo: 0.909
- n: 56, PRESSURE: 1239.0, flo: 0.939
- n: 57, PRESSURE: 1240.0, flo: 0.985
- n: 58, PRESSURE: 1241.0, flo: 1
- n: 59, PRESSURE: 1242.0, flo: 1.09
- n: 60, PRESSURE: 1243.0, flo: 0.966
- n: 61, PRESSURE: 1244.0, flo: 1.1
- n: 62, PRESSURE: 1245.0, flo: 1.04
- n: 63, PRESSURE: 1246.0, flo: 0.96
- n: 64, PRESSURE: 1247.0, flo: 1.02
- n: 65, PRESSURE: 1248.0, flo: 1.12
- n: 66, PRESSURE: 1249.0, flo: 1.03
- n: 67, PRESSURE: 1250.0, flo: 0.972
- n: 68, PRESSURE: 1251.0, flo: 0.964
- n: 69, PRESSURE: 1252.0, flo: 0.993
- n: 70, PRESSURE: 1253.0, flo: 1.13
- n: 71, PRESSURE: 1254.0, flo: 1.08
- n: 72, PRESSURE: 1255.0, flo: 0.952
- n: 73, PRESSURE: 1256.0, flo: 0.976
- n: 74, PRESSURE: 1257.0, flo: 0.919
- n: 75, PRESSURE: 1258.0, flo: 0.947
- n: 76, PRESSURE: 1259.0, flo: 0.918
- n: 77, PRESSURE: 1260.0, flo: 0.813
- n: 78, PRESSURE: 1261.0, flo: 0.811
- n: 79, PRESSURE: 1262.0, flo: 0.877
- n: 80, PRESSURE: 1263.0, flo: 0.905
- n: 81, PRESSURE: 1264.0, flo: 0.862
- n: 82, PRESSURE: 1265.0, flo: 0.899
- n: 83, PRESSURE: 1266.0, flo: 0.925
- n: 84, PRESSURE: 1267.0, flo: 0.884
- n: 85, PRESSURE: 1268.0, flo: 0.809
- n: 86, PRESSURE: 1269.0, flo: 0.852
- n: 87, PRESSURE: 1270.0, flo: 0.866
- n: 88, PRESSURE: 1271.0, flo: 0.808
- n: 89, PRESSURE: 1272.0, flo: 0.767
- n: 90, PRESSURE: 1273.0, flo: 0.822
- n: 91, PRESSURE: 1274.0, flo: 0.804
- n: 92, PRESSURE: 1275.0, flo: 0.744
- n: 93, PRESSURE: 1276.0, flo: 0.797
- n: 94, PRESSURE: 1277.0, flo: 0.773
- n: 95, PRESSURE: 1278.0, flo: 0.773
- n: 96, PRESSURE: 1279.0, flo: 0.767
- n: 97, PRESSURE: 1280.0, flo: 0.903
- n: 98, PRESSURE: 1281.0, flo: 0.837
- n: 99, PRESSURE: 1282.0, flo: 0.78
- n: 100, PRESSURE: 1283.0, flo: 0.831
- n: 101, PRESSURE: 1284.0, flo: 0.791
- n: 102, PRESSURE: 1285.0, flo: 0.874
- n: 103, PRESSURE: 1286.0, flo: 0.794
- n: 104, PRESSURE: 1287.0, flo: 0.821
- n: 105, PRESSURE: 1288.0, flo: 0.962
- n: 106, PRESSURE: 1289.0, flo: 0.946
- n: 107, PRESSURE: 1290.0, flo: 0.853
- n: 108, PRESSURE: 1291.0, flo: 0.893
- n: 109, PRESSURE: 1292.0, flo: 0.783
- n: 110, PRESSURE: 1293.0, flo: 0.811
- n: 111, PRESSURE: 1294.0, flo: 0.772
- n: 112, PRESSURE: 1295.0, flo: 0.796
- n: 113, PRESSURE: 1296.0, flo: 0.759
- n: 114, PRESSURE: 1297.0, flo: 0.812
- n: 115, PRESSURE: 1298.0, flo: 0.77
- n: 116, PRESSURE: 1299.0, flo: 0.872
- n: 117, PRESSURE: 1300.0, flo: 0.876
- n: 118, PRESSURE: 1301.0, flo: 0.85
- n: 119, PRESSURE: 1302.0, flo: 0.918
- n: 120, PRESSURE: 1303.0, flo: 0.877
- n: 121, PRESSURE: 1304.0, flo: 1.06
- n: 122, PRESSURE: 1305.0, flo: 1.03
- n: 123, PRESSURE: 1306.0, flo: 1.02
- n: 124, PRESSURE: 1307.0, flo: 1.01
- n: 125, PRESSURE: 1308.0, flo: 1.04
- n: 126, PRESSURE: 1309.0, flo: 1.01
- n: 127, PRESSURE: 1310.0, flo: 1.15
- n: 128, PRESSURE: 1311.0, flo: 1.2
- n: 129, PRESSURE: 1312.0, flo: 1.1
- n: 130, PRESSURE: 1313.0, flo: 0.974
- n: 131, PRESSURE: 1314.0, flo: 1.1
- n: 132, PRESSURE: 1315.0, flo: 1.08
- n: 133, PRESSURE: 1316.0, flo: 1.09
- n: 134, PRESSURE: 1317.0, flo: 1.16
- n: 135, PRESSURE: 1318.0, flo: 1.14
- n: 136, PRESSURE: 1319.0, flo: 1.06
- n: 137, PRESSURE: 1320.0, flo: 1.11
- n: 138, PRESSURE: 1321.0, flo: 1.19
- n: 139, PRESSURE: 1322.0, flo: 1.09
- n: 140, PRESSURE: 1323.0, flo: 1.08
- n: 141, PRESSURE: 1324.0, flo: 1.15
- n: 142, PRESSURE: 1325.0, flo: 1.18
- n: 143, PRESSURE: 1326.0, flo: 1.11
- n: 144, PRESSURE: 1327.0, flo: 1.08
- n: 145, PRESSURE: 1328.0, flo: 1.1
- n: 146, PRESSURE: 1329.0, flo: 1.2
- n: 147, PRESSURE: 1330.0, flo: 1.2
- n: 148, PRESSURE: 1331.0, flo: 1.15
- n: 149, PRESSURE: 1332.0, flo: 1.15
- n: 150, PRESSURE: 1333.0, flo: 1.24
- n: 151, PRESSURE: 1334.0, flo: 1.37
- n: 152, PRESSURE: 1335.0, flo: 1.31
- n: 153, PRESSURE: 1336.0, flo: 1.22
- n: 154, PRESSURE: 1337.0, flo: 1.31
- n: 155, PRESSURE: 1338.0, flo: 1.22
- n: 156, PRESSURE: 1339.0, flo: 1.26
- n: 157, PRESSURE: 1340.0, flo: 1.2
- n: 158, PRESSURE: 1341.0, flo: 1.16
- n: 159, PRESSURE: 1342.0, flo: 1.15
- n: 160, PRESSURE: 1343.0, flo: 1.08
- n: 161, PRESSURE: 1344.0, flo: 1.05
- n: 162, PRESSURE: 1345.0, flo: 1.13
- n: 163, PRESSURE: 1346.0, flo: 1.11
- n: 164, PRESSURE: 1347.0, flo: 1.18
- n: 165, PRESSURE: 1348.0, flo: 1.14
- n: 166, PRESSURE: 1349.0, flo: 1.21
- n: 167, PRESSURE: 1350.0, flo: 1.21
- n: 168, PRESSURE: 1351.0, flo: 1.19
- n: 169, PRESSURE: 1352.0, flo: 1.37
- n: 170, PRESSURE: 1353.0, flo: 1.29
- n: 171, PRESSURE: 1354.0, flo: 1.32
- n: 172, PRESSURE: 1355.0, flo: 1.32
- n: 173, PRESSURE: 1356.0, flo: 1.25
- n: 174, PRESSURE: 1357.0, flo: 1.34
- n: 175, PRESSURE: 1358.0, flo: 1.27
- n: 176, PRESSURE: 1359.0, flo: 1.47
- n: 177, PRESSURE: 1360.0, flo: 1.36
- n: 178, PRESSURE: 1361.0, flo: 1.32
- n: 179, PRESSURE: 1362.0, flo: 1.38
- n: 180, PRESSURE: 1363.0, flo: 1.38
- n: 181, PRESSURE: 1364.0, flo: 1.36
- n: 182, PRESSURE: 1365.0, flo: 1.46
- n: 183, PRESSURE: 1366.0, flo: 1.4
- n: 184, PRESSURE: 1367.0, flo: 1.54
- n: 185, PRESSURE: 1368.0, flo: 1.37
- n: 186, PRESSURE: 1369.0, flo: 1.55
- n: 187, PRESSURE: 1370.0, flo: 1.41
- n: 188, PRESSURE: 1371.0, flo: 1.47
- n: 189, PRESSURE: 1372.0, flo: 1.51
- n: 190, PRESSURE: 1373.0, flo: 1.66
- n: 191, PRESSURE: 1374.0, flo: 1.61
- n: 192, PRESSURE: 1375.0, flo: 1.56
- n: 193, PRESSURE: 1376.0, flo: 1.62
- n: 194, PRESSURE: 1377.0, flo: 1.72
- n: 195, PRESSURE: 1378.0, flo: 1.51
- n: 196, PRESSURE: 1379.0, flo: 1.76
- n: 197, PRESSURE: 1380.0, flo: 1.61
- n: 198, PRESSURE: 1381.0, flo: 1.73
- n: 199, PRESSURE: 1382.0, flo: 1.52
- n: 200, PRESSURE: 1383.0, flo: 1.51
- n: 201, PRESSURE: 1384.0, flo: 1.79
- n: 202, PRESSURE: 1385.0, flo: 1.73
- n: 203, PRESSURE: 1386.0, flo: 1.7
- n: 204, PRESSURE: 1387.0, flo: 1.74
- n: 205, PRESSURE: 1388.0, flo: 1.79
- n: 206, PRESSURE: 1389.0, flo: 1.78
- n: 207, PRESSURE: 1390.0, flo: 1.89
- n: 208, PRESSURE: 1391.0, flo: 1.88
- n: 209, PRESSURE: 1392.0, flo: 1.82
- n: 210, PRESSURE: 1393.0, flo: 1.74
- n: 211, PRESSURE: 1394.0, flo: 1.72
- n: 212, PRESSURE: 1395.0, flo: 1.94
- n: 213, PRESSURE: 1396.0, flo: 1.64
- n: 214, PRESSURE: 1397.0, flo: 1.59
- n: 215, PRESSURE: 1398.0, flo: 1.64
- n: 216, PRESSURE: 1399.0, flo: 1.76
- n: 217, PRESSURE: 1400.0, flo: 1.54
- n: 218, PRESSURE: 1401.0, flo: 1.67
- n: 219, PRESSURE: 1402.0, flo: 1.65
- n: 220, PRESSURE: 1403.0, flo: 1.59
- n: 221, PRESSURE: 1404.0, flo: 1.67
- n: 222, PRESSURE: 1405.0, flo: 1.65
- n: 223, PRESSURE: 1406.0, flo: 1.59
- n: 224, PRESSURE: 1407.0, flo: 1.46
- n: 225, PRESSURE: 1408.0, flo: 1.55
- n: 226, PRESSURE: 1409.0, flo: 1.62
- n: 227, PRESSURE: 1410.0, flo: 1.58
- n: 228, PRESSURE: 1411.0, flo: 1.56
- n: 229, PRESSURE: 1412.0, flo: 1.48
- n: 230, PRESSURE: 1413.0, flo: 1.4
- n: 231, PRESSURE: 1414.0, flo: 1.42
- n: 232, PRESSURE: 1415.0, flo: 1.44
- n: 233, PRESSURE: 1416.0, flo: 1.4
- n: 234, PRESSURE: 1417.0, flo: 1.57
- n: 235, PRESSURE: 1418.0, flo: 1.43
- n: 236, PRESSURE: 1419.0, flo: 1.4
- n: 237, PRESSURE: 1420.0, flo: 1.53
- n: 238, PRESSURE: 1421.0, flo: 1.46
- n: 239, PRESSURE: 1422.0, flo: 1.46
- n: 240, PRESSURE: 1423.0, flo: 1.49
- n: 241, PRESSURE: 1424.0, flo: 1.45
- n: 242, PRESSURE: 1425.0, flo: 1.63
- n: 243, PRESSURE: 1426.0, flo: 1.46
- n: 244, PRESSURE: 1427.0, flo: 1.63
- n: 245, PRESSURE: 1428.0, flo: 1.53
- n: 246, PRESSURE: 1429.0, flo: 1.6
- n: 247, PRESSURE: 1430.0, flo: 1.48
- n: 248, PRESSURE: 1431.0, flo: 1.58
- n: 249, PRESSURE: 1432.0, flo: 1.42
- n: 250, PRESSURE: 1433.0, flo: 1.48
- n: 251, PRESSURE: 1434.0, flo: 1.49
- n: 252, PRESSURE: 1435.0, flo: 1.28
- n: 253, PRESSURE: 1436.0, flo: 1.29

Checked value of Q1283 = 7.6 kPa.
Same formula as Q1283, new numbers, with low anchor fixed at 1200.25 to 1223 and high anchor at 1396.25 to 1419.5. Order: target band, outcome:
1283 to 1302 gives 6.64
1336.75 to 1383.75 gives 2.26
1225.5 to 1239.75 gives 2.62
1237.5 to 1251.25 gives 1.99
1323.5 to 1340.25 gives 2.13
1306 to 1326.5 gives 3.71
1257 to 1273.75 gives 4.97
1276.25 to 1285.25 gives 3.20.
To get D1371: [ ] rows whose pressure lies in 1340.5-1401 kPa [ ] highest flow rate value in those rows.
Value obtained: 1.94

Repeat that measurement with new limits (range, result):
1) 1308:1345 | 1.37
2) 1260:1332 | 1.2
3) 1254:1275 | 1.08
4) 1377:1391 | 1.89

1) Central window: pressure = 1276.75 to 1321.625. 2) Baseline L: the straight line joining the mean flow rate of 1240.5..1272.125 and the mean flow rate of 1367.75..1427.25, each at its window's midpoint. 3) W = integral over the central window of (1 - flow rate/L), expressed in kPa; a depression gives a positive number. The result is 8.4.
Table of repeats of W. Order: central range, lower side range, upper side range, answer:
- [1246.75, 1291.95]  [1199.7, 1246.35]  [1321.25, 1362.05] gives 9.0 kPa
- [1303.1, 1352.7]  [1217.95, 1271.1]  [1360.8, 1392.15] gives 7.9 kPa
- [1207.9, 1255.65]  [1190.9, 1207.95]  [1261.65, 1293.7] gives -3.4 kPa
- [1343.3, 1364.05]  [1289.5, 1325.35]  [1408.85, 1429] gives -1.1 kPa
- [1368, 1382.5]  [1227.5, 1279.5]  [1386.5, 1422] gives -1.0 kPa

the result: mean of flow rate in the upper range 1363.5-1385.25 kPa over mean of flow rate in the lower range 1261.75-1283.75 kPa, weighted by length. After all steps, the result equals 1.9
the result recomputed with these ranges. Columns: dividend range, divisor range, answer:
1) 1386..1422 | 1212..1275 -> 1.68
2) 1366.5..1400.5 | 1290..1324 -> 1.68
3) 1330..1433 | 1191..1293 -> 1.54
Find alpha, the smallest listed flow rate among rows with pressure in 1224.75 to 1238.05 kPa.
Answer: 0.85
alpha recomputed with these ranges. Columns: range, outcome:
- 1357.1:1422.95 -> 1.27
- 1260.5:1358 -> 0.744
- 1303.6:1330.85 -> 0.974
